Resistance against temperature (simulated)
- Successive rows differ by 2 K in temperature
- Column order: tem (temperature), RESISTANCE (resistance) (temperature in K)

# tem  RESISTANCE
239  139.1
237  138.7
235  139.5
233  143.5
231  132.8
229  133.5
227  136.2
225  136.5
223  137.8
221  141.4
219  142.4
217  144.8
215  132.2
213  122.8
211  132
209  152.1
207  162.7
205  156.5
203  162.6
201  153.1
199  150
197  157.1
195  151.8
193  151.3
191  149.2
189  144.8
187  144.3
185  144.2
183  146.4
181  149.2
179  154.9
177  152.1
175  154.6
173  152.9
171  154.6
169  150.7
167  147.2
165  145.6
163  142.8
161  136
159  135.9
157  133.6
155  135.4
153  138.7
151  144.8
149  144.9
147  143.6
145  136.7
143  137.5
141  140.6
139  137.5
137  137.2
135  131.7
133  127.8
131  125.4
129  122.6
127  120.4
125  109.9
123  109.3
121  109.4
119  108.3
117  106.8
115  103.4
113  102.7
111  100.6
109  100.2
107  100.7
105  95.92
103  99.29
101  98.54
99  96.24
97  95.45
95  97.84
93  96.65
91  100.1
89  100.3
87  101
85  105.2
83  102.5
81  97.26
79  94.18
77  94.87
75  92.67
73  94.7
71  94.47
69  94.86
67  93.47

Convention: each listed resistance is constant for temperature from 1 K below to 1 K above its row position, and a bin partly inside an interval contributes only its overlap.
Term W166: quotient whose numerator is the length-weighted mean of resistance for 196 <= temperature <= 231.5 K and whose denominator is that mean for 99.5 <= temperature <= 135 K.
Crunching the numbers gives 1.32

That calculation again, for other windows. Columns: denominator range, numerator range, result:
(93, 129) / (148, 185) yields 1.40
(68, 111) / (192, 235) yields 1.48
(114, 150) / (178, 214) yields 1.19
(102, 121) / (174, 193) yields 1.46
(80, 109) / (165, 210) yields 1.53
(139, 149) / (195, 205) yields 1.11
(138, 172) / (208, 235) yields 0.97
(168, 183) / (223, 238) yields 0.90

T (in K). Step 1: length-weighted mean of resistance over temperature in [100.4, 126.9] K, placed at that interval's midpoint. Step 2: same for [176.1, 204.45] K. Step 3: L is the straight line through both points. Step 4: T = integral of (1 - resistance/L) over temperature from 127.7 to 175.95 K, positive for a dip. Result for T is -4.7 K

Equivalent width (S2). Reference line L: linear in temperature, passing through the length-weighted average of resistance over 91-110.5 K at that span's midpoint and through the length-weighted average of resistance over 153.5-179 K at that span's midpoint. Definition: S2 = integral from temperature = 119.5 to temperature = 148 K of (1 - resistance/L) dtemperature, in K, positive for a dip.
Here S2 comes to -1.25 K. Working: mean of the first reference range 98.1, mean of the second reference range 145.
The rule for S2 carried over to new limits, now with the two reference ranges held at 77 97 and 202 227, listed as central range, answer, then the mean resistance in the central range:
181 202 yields -2.2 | 149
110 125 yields 0.5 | 106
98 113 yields 0.9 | 99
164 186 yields -3.5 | 150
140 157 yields -2.8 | 140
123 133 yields -0.5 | 119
